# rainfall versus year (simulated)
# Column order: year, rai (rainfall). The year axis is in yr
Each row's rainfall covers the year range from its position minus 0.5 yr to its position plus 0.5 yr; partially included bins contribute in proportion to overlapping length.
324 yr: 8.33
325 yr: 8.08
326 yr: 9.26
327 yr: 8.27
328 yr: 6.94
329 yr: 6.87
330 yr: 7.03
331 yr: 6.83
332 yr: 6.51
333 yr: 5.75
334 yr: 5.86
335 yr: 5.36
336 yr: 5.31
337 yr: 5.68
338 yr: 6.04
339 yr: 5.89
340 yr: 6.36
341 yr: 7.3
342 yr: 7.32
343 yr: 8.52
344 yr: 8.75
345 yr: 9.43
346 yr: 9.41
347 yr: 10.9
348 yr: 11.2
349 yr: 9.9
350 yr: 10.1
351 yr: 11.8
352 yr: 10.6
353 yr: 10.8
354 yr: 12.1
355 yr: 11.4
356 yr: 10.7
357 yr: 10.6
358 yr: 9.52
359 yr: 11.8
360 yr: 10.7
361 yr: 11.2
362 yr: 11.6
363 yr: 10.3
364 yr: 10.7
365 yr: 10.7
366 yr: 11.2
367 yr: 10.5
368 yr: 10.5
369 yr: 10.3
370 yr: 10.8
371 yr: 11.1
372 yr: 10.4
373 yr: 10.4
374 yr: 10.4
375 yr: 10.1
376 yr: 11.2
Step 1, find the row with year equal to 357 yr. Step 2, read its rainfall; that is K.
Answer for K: 10.6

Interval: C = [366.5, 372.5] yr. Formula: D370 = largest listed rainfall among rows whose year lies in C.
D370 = 11.1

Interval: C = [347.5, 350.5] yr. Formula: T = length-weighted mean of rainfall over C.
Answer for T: 10.4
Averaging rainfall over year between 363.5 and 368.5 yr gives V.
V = 10.7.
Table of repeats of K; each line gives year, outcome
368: 10.5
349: 9.9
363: 10.3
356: 10.7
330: 7.03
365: 10.7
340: 6.36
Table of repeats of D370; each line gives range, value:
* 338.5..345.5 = 9.43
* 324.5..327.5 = 9.26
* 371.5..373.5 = 10.4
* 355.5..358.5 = 10.7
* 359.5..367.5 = 11.6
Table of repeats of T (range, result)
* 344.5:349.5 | 10.2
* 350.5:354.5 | 11.3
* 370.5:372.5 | 10.8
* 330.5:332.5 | 6.67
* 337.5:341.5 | 6.4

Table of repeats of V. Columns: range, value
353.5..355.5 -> 11.8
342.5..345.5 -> 8.9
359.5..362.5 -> 11.2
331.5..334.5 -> 6.04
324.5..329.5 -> 7.88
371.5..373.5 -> 10.4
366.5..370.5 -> 10.5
